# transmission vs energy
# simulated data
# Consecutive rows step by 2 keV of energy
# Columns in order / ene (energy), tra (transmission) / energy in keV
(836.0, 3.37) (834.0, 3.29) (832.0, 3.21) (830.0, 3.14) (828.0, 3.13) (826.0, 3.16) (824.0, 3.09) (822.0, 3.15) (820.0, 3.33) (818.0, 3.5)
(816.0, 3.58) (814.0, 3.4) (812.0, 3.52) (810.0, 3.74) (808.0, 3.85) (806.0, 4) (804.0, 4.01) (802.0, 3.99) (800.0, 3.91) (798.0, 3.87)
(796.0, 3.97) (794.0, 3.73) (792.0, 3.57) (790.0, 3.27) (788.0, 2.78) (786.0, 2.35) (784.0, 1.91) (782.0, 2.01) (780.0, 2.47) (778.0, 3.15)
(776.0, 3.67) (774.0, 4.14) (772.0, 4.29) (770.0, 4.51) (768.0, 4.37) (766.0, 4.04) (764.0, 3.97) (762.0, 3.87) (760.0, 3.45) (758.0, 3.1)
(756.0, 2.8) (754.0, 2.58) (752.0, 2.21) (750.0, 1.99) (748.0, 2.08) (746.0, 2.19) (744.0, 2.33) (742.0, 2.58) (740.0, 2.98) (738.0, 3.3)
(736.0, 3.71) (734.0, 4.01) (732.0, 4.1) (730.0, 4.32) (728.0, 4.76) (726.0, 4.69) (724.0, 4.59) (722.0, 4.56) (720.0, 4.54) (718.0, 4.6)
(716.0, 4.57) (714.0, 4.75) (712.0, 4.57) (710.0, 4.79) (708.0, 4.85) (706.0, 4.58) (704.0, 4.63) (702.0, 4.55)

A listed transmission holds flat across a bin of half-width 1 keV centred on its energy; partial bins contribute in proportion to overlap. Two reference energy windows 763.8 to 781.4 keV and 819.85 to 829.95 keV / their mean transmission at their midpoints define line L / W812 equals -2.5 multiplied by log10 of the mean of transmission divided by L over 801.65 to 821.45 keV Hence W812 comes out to -0.11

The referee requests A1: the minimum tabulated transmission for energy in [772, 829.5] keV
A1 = 1.91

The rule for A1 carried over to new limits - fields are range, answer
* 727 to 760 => 1.99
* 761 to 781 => 2.47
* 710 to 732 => 4.1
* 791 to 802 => 3.57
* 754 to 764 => 2.58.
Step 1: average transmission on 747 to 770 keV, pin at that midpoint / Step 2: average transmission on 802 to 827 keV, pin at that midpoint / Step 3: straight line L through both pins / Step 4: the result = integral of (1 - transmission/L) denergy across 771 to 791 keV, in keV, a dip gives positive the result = 1.9 keV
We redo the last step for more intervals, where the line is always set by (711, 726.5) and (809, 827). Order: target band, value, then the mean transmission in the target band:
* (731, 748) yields 5.0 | 3.09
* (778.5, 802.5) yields 3.7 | 3.13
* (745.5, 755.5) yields 4.7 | 2.24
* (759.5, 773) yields -0.3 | 4.09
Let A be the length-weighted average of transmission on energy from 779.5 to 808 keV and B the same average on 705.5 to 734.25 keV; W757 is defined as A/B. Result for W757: 0.72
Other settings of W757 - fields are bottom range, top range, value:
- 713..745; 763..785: 0.87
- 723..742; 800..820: 0.94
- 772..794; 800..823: 1.21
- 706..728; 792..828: 0.78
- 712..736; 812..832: 0.73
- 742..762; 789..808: 1.47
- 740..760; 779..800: 1.21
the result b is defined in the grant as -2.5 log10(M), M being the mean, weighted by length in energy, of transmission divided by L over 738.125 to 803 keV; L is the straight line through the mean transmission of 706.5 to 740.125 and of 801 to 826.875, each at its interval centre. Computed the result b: 0.225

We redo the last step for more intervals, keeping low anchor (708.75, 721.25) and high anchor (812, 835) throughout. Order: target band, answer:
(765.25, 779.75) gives -0.01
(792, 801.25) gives -0.07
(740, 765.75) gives 0.42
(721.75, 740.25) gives 0.08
